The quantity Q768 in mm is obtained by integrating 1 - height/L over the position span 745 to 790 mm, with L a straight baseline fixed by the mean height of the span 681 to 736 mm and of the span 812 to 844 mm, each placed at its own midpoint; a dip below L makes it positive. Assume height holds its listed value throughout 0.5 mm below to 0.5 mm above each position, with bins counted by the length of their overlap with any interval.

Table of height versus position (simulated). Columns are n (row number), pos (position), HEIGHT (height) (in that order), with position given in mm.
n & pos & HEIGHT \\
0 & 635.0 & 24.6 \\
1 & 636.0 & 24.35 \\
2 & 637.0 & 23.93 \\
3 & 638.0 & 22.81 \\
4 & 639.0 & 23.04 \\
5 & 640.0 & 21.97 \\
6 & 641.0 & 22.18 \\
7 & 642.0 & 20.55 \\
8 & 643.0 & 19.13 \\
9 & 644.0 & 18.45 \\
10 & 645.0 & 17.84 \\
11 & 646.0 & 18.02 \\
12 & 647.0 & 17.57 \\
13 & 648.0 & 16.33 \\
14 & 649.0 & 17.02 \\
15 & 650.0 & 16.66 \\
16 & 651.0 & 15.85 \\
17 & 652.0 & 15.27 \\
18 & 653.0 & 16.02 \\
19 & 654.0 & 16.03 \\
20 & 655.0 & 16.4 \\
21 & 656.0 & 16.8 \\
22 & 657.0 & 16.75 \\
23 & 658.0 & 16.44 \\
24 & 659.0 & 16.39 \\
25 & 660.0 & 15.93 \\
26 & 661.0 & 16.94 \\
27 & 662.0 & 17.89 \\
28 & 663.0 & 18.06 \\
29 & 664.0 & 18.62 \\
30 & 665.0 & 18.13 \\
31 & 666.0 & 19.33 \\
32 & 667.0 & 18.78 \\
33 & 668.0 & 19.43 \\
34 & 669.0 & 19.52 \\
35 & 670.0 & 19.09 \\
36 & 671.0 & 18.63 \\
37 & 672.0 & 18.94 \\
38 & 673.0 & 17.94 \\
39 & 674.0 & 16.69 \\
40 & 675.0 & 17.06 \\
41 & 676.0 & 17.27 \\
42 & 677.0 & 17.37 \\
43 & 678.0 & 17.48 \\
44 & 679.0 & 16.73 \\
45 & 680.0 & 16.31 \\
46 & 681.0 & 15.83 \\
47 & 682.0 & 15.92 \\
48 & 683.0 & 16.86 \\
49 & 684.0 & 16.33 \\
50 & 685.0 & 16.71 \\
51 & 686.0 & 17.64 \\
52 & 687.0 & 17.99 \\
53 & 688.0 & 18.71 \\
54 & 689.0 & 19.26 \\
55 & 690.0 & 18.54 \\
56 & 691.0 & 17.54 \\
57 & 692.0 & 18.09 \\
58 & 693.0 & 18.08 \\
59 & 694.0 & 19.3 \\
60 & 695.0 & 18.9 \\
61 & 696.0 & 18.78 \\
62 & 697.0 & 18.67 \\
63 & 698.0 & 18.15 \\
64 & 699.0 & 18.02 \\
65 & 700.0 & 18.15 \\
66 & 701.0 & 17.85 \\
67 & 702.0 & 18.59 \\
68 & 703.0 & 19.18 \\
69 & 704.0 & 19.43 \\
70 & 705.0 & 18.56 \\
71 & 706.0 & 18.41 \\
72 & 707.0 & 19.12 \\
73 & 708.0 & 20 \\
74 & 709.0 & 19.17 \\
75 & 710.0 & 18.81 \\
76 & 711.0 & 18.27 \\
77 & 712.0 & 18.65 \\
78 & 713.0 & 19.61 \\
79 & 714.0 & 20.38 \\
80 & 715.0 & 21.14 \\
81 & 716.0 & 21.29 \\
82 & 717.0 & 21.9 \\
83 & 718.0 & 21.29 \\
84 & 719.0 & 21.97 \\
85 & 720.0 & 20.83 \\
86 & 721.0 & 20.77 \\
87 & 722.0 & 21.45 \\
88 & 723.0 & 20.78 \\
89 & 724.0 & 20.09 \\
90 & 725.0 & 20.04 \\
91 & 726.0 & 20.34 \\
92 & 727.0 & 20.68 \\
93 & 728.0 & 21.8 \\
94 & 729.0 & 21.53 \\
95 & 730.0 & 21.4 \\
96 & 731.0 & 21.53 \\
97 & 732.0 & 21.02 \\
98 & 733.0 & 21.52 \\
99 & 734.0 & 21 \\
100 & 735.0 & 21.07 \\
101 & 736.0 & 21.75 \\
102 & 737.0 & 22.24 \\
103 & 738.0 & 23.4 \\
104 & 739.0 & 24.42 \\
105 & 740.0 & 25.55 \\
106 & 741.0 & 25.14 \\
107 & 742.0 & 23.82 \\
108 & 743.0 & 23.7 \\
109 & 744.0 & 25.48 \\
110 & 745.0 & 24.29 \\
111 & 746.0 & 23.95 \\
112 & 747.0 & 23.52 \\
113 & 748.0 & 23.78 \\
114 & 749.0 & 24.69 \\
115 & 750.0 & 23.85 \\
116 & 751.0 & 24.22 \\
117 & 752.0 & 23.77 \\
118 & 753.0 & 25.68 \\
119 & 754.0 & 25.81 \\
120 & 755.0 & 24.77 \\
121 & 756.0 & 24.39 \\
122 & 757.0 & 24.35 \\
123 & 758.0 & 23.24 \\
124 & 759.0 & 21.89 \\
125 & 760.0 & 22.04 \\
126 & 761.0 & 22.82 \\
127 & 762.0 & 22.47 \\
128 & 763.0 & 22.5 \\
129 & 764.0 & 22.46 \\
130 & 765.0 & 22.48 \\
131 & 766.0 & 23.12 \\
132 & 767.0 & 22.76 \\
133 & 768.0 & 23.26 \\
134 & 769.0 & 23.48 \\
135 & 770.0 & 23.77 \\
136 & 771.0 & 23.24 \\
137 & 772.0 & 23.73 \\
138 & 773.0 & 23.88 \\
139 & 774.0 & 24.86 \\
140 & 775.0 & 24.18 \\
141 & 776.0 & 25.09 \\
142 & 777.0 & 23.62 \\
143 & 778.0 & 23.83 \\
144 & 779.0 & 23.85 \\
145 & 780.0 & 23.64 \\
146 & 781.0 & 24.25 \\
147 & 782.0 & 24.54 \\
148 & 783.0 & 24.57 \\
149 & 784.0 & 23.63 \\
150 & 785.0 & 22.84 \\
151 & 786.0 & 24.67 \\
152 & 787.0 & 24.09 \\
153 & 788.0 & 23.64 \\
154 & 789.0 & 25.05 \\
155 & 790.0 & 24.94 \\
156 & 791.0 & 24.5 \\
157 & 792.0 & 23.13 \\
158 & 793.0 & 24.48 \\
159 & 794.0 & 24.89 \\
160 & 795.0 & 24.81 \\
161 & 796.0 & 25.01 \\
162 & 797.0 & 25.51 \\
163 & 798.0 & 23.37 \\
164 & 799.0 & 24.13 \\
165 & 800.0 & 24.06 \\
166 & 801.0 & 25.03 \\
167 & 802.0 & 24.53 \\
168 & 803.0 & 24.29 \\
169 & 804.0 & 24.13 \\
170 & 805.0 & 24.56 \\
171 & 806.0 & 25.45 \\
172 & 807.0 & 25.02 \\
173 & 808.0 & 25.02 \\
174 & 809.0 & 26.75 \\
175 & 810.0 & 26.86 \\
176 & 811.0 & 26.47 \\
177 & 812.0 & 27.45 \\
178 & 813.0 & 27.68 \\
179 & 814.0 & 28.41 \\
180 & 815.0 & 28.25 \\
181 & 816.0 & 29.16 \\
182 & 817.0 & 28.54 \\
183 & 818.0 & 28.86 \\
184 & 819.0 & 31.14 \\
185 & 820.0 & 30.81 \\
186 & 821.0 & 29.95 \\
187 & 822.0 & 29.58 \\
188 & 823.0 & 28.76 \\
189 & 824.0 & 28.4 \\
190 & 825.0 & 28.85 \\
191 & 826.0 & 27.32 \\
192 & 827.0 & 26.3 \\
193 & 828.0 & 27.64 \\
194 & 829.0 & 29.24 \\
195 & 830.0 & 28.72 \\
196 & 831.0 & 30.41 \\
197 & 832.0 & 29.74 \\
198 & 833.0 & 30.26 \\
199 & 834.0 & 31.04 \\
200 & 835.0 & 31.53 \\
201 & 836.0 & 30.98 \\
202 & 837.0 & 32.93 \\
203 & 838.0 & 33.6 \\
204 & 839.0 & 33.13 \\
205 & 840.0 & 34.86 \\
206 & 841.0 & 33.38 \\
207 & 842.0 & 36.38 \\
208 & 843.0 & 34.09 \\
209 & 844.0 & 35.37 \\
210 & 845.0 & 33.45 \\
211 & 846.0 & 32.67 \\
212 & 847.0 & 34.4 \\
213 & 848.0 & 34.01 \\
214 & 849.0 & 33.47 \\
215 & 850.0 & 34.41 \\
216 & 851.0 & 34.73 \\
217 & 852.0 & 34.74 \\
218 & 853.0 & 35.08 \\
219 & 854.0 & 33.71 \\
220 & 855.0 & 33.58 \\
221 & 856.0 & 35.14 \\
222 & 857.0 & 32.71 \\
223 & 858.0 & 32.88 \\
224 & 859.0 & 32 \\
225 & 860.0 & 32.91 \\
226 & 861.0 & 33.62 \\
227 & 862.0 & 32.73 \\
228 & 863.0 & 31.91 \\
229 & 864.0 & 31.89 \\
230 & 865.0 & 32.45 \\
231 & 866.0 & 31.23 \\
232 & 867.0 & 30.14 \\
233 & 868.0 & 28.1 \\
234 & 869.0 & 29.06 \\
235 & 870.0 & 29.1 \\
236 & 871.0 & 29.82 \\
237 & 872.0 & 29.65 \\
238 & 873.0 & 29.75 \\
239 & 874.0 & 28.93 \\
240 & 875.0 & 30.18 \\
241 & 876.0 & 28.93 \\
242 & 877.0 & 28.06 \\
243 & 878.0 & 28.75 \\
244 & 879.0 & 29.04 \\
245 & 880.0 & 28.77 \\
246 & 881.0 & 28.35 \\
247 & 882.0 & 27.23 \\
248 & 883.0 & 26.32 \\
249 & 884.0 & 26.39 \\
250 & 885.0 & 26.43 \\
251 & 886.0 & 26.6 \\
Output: 1.8 mm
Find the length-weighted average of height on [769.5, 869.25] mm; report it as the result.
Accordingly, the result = 28.5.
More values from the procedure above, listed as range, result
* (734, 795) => 23.8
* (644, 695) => 17.5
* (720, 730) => 20.9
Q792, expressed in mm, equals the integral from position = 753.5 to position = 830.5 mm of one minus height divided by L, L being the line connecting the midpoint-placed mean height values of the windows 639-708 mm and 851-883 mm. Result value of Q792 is 2.0 mm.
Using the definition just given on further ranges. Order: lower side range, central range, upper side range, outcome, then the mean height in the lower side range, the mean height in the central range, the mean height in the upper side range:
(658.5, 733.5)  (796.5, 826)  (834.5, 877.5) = 1.75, 18.9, 26.9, 32.4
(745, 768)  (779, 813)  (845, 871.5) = 2.93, 23.6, 24.7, 32.6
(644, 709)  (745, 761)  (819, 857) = 0.32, 17.7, 24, 32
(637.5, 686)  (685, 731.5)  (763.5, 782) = 1.68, 17.8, 19.5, 23.7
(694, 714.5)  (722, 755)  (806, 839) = -1.64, 18.8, 22.9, 28.9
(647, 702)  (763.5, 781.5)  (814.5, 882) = 1.13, 17.6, 23.6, 31.2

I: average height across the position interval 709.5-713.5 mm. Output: 18.8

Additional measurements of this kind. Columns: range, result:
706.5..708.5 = 19.6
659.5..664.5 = 17.5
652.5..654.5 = 16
